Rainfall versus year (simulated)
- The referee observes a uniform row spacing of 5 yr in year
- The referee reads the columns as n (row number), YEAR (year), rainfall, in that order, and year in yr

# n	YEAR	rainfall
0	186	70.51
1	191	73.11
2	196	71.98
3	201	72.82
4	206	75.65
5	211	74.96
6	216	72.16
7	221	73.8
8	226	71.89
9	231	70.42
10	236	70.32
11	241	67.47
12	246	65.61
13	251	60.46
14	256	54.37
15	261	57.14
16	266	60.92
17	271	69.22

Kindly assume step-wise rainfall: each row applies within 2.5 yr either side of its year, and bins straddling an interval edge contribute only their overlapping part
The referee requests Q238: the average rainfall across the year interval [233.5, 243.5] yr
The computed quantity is 68.9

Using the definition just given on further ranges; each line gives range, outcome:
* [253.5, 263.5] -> 55.8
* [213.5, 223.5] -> 73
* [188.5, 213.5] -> 73.7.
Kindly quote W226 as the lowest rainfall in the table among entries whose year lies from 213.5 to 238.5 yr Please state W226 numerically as 70.32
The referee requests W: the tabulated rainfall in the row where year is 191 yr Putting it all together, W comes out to 73.11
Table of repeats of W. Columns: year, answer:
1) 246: 65.61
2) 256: 54.37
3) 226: 71.89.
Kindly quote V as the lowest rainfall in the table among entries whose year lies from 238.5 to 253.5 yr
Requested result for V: 60.46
